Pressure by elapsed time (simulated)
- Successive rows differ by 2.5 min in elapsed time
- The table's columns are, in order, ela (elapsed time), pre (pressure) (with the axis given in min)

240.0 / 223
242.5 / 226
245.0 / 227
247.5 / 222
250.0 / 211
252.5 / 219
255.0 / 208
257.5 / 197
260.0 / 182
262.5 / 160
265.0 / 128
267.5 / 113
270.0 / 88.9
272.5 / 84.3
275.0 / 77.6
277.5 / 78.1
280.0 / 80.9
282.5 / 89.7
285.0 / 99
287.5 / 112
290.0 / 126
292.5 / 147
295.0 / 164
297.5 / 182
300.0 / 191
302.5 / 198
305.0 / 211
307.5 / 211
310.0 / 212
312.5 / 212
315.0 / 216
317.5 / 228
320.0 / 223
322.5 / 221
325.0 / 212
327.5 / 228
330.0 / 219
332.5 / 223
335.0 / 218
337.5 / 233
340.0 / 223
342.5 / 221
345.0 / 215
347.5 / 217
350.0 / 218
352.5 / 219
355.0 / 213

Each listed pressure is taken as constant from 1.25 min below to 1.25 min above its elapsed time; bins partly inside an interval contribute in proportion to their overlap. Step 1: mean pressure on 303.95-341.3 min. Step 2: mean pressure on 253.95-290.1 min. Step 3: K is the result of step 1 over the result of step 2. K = 1.81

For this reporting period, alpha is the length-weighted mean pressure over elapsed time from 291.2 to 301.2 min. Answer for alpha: 171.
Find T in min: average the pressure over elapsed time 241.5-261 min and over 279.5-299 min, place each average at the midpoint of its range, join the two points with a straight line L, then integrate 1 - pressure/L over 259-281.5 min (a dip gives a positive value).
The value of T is 8.3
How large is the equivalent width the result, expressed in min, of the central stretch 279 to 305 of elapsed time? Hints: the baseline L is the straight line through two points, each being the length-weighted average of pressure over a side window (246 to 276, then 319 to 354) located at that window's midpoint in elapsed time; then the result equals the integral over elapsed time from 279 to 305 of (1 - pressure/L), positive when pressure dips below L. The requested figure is 6.0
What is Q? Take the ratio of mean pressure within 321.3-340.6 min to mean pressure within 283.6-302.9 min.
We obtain 1.48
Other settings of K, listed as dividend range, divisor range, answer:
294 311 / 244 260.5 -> 0.93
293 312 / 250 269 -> 1.12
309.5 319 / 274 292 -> 2.24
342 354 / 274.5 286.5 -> 2.53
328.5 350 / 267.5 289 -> 2.44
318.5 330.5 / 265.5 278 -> 2.42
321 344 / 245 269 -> 1.21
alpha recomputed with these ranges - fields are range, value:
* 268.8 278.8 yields 82.2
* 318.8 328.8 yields 221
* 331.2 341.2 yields 224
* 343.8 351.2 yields 217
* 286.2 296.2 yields 137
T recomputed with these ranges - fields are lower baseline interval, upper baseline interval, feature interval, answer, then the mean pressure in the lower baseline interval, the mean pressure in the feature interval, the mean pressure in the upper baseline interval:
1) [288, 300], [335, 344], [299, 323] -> -4.09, 156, 212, 224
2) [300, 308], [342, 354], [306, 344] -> -1.71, 204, 220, 218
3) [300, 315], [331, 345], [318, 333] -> -0.32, 208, 221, 223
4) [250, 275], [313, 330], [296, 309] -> 0.05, 152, 198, 221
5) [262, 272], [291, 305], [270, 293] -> 7.76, 117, 97.3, 179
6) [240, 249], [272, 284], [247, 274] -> -0.37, 224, 162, 82.3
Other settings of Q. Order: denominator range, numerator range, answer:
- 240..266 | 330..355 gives 1.10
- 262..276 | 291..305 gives 1.68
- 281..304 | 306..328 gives 1.50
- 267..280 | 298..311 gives 2.36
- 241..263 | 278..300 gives 0.61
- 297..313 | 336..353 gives 1.09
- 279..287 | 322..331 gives 2.38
